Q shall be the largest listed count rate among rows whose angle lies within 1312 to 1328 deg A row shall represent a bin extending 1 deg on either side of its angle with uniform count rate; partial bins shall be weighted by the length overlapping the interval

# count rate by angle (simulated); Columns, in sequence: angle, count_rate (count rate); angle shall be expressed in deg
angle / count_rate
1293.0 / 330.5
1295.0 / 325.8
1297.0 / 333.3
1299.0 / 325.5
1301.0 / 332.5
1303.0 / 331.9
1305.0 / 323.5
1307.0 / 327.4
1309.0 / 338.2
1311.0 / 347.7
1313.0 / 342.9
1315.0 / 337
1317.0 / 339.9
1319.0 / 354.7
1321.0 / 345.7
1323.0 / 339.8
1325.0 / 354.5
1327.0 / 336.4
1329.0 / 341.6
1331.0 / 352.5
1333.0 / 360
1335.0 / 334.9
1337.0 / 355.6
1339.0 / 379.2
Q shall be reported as 354.7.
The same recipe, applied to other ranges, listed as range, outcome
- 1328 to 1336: 360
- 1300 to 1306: 332.5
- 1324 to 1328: 354.5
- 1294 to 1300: 333.3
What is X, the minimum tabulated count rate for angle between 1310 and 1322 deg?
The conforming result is 337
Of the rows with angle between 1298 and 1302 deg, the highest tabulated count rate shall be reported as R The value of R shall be 332.5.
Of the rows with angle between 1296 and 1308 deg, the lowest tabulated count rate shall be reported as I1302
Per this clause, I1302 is 323.5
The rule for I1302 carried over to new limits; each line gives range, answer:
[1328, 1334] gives 341.6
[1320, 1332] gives 336.4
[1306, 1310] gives 327.4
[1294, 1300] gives 325.5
